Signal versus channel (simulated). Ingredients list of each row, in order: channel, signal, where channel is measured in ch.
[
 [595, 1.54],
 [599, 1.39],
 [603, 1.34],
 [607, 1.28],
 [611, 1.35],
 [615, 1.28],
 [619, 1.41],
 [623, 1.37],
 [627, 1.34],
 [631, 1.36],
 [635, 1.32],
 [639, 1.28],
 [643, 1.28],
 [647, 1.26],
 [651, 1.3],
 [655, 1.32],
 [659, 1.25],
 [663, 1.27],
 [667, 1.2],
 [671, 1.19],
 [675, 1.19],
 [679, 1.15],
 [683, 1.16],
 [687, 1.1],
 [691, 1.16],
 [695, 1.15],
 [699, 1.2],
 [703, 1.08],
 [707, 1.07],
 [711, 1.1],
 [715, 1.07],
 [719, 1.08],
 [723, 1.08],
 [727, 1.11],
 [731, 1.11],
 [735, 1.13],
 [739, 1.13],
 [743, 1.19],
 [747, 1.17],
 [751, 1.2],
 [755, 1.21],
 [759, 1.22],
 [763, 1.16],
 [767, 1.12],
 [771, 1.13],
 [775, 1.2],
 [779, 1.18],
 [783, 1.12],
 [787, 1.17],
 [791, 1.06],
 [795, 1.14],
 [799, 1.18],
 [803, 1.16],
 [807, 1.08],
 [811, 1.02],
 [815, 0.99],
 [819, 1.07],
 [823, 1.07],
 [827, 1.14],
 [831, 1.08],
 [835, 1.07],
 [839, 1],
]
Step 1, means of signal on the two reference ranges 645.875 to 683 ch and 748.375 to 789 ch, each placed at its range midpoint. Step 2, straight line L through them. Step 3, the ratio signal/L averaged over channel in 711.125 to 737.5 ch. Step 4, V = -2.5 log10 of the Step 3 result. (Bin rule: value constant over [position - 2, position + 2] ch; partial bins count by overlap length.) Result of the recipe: 0.09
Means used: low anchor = 1.23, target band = 1.1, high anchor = 1.17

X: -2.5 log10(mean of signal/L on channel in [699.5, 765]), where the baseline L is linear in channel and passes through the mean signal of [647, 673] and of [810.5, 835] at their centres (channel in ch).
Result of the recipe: 0.03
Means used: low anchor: 1.26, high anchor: 1.06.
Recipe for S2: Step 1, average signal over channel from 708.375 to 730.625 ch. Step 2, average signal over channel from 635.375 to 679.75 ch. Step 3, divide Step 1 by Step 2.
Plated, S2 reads 0.87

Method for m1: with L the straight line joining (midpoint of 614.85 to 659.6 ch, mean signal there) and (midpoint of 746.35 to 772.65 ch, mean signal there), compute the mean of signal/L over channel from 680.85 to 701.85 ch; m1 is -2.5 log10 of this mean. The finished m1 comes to 0.09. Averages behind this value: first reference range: 1.32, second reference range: 1.17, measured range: 1.15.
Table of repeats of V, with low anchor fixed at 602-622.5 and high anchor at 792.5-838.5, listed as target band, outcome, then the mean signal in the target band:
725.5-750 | 0.036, 1.14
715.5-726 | 0.115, 1.08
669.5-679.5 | 0.070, 1.18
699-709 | 0.115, 1.1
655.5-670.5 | 0.026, 1.24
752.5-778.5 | -0.024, 1.17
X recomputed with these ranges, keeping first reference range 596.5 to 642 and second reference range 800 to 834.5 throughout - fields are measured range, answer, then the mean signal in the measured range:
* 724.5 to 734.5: 0.078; 1.11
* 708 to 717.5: 0.126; 1.08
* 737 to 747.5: 0.014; 1.16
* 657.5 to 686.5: 0.066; 1.2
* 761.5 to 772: 0.009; 1.14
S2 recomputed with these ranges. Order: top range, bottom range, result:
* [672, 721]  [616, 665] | 0.86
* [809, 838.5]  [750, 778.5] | 0.90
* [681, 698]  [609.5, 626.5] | 0.85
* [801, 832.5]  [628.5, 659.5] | 0.83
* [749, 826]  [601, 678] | 0.87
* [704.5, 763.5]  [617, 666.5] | 0.87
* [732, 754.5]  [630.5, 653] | 0.90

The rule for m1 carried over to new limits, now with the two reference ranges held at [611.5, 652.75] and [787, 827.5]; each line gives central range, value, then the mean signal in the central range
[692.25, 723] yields 0.109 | 1.11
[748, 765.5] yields -0.032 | 1.19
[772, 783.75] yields -0.035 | 1.17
